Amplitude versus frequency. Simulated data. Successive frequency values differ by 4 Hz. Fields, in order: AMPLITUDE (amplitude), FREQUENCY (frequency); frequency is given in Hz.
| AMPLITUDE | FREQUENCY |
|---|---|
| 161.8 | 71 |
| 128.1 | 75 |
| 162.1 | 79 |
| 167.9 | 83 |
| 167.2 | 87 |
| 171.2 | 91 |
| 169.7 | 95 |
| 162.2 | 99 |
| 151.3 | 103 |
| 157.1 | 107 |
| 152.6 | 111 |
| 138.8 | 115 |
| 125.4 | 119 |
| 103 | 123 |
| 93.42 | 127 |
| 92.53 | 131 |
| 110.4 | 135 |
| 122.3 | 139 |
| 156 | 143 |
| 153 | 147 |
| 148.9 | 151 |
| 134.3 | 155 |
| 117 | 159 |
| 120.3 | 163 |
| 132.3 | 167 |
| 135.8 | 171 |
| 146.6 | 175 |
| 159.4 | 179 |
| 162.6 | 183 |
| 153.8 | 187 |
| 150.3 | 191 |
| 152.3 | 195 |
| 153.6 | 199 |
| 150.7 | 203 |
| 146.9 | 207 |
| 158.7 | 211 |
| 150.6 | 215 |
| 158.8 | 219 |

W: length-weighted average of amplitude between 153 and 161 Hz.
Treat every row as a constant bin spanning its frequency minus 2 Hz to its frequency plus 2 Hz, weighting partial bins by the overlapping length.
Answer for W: 126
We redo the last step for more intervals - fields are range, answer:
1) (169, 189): 152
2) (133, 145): 130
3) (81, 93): 169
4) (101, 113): 154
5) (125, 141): 105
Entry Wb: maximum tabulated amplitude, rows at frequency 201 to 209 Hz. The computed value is 150.7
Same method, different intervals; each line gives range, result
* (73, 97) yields 171.2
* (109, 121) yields 152.6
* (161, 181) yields 159.4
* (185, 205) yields 153.8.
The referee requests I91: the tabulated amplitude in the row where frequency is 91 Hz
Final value 171.2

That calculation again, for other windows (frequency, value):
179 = 159.4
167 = 132.3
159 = 117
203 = 150.7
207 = 146.9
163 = 120.3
